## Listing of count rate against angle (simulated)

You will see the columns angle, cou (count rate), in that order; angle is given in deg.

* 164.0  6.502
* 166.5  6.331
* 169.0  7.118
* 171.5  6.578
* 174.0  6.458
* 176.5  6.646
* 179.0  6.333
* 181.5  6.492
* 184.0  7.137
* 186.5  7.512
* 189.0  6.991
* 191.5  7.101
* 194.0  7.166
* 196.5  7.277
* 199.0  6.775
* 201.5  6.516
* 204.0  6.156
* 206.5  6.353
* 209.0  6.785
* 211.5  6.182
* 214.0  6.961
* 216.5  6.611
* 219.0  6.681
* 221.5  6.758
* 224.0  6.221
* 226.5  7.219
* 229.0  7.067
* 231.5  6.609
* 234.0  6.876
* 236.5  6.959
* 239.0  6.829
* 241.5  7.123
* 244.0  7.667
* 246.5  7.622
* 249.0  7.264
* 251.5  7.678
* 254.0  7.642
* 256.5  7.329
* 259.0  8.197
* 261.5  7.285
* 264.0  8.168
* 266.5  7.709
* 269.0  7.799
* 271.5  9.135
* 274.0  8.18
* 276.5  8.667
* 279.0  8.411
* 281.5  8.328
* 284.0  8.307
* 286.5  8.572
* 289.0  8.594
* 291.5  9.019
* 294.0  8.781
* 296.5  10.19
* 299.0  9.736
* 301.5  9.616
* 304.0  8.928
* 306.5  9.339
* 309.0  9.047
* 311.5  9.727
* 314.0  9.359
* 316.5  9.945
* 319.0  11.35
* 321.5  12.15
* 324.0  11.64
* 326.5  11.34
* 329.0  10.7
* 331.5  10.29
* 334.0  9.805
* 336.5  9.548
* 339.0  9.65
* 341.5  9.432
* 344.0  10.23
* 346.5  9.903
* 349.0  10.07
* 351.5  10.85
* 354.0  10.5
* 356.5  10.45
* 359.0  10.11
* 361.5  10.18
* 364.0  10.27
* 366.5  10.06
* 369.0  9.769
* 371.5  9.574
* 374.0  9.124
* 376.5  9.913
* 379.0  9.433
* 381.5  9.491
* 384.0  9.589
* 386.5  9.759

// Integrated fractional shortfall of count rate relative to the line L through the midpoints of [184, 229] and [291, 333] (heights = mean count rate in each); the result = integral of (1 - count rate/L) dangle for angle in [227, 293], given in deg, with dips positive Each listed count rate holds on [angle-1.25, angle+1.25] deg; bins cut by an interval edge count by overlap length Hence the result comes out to 5.17 deg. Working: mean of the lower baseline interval 6.8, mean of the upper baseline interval 10.1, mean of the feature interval 7.81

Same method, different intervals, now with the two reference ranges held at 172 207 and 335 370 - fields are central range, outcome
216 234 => 1.79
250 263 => 0.81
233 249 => 1.30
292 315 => -0.81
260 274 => 0.53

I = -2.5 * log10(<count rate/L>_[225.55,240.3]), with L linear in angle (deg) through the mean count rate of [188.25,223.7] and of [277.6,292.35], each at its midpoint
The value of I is 0.06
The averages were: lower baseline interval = 6.72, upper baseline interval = 8.53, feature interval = 6.92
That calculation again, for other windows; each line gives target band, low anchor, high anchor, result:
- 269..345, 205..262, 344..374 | -0.09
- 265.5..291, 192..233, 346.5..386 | -0.04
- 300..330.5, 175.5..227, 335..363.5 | -0.10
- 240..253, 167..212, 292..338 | 0.11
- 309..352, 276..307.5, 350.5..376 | -0.08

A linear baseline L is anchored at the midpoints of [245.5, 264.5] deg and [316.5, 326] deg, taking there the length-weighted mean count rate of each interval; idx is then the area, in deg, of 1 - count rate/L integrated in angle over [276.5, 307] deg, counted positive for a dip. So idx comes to 2.4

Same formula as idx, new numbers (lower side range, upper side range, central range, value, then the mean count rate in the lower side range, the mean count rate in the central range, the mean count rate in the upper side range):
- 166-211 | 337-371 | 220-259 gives 3.2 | 6.76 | 7.16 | 10.1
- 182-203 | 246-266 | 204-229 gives 2.2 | 7.03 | 6.64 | 7.65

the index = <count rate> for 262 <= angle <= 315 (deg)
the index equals 8.81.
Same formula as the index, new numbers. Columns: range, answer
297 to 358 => 10.2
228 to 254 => 7.19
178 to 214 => 6.78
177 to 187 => 6.8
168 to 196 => 6.88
